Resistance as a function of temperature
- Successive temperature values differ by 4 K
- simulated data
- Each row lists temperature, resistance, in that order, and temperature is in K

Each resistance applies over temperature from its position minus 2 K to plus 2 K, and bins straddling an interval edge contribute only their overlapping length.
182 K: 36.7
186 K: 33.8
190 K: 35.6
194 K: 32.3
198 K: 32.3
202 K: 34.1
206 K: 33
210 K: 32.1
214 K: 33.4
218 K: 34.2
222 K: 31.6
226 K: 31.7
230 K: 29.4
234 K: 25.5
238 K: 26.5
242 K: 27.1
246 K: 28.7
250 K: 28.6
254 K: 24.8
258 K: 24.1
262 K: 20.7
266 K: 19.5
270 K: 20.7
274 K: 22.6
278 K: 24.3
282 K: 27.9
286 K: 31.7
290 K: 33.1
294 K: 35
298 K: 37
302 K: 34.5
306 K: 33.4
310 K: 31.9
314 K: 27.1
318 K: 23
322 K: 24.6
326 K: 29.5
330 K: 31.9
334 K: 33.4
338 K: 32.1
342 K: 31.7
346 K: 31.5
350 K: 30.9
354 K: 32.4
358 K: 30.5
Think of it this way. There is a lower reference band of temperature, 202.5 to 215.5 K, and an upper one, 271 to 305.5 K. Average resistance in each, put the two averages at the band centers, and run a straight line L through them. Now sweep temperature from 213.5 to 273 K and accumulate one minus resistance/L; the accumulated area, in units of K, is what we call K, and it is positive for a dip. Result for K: 9.6 K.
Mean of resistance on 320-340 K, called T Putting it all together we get 30.3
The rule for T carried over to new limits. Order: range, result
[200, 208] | 33.5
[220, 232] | 30.9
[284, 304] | 34.3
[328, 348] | 32.1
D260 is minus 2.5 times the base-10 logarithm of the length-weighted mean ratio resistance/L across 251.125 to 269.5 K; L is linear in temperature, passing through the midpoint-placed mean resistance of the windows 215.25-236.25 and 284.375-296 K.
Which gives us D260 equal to 0.39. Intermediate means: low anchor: 30.5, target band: 22.4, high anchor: 33.3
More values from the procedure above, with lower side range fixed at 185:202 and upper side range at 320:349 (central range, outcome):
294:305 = -0.13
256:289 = 0.30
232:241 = 0.24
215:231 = 0.03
